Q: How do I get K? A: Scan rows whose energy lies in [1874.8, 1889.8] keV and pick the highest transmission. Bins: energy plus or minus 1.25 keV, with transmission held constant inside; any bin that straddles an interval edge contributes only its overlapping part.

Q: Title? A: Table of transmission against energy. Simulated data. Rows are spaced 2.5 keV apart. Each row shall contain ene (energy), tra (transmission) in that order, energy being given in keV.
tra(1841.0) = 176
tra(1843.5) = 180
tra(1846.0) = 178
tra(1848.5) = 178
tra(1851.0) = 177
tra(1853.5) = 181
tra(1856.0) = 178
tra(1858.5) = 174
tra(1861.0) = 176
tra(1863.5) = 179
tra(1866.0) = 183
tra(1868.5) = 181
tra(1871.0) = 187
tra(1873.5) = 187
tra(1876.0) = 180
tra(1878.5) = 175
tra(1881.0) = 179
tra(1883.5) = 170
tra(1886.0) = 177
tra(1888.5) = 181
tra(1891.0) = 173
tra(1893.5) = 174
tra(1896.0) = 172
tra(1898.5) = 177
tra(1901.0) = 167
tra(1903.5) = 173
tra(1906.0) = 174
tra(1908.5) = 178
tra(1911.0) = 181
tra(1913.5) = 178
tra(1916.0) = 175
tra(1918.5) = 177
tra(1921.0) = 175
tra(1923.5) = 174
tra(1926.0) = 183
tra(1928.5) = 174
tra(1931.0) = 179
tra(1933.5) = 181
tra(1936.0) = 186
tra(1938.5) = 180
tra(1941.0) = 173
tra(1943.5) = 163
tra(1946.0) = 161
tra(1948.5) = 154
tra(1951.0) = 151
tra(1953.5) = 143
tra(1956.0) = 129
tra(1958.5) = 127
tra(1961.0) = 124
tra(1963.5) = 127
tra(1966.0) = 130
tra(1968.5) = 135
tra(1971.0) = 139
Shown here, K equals 181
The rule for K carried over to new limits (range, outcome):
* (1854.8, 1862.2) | 178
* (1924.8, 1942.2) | 186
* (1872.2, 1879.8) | 187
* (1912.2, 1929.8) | 183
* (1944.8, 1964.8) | 161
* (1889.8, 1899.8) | 177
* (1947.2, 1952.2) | 154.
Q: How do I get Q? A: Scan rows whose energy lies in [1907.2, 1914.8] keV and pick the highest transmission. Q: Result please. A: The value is 181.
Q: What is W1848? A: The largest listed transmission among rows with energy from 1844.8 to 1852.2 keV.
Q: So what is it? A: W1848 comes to 178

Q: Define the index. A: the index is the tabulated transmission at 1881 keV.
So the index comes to 179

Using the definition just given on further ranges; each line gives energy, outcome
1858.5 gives 174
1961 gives 124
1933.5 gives 181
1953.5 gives 143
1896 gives 172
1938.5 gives 180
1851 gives 177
